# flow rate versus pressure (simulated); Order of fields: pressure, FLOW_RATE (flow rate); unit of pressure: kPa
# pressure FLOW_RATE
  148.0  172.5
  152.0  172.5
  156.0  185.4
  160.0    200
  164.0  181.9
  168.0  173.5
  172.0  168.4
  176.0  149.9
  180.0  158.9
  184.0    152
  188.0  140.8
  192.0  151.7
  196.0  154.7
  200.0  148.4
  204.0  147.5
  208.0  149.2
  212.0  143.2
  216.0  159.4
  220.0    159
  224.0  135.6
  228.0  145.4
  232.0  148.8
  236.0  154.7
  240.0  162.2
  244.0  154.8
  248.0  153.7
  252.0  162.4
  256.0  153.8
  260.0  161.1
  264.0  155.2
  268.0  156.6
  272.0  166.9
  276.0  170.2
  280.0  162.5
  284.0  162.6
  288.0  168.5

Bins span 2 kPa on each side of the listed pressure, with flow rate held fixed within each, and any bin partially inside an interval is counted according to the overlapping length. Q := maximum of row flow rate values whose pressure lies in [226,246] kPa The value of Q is 162.2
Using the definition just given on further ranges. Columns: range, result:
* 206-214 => 149.2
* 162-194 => 181.9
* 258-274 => 166.9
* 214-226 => 159.4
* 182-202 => 154.7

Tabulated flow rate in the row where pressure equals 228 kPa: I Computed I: 145.4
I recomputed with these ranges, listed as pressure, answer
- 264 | 155.2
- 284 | 162.6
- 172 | 168.4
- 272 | 166.9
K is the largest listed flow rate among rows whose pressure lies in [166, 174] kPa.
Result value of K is 173.5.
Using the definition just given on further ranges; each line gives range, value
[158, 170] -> 200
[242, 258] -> 162.4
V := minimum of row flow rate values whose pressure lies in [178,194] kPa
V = 140.8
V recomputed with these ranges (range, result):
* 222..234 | 135.6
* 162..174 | 168.4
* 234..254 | 153.7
